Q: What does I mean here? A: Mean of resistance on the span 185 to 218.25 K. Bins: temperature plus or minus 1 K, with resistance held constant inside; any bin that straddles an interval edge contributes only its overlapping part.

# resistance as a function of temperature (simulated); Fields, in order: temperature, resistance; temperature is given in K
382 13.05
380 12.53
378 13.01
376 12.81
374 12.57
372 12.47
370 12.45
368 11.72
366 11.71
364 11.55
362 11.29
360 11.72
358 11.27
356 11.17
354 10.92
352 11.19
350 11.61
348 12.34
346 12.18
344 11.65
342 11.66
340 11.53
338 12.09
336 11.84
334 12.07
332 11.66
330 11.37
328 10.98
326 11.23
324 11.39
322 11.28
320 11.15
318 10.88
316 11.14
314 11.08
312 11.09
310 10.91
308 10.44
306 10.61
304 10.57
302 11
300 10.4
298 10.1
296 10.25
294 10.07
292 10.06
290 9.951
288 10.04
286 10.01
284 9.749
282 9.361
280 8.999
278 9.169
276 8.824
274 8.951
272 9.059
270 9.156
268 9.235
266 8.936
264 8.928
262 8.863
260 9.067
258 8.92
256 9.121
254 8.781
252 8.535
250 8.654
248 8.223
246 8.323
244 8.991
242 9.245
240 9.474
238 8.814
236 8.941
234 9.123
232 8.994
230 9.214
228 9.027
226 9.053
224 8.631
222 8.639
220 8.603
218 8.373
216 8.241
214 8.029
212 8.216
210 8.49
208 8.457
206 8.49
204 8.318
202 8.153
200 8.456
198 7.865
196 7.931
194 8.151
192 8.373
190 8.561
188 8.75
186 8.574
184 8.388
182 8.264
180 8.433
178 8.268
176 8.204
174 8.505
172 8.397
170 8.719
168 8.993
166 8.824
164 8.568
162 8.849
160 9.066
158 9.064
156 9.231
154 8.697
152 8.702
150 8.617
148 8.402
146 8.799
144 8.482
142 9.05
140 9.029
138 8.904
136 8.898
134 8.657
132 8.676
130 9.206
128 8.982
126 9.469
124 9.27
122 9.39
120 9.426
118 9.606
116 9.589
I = 8.32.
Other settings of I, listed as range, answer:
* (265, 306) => 9.72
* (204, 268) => 8.76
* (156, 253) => 8.6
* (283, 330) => 10.6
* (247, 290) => 9.1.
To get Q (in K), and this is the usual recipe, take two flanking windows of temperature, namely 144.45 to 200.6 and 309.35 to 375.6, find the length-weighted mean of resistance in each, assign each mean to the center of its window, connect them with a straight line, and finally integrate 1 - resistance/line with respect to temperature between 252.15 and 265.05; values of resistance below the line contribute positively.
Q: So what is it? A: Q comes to 1.5 K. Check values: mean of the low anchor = 8.56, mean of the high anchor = 11.6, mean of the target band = 8.92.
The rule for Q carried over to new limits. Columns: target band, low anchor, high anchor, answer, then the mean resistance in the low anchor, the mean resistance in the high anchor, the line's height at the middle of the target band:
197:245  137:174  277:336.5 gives 4.64 K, 8.79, 10.6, 9.58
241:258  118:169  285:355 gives 2.44 K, 8.94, 11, 10.2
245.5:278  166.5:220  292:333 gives 3.11 K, 8.38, 10.9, 9.8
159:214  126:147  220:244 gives 3.09 K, 8.9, 9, 8.95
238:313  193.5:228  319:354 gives 3.97 K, 8.38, 11.6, 10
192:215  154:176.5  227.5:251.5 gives 1.57 K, 8.77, 8.91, 8.84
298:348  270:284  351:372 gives -3.91 K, 9.12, 11.5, 10.4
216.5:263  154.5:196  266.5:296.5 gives 1.52 K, 8.59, 9.5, 9.15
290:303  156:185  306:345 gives 0.64 K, 8.63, 11.3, 10.8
